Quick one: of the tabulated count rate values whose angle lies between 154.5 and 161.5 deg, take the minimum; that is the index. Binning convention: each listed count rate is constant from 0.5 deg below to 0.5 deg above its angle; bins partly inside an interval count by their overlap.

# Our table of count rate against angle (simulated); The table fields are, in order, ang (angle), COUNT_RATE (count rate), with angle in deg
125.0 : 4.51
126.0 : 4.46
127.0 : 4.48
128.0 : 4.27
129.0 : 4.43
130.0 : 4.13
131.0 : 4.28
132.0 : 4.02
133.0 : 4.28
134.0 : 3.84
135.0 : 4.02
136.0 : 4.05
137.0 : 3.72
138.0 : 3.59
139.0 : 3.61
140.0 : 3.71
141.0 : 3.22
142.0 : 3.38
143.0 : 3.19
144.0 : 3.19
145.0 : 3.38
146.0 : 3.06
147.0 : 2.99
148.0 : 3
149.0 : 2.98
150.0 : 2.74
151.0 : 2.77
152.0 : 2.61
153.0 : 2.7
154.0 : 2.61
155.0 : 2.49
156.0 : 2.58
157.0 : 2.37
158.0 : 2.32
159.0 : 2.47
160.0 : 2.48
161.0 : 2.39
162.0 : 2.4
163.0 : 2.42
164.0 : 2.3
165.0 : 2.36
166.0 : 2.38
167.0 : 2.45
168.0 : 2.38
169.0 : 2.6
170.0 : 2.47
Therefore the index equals 2.32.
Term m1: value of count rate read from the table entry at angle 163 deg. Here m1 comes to 2.42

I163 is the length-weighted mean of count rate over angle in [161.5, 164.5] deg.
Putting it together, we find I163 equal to 2.37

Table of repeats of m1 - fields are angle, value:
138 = 3.59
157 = 2.37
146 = 3.06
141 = 3.22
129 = 4.43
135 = 4.02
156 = 2.58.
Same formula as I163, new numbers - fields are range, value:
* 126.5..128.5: 4.38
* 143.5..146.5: 3.21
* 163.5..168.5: 2.37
